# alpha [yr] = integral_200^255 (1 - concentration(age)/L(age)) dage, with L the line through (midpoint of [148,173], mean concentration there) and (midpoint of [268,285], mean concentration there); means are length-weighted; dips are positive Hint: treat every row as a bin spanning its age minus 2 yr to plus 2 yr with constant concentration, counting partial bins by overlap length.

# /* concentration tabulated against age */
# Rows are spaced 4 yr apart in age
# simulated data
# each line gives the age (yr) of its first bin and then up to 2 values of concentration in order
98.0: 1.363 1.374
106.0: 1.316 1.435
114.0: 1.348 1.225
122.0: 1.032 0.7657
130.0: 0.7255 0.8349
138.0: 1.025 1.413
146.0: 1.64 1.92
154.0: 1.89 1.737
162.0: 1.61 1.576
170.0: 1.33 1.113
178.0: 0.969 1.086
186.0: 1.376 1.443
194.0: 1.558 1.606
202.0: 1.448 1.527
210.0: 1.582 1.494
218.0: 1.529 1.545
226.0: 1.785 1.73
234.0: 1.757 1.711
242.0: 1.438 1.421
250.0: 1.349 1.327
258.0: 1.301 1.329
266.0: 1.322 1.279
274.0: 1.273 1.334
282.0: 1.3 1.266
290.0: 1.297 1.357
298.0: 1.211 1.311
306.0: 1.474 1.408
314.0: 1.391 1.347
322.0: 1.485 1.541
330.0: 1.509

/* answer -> -4.0 yr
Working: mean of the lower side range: 1.65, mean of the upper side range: 1.29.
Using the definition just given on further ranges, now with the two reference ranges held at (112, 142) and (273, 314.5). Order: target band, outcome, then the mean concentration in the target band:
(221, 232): -4.5 yr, 1.7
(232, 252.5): -4.9 yr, 1.53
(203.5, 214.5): -3.4 yr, 1.54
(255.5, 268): -0.5 yr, 1.32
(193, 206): -4.3 yr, 1.53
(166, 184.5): -1.2 yr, 1.18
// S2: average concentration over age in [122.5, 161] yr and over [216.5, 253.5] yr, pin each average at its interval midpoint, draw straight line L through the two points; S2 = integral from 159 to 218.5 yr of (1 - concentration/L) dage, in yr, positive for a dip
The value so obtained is 1.3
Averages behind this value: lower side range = 1.32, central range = 1.42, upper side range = 1.58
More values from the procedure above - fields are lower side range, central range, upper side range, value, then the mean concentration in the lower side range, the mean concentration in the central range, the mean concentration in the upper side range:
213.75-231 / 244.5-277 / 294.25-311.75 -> 3.68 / 1.62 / 1.32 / 1.35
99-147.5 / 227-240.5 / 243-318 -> -4.61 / 1.18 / 1.73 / 1.33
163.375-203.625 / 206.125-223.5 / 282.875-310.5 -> -2.45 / 1.35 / 1.54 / 1.33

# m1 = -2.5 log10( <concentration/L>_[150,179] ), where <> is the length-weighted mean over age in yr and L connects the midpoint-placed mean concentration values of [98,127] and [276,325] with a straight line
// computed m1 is -0.19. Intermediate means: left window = 1.24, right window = 1.35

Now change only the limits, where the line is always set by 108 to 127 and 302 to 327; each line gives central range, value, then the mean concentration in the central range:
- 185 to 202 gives -0.17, 1.5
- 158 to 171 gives -0.25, 1.55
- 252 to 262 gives 0.03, 1.32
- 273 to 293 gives 0.07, 1.3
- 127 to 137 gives 0.44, 0.803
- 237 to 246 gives -0.14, 1.53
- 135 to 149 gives -0.13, 1.36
